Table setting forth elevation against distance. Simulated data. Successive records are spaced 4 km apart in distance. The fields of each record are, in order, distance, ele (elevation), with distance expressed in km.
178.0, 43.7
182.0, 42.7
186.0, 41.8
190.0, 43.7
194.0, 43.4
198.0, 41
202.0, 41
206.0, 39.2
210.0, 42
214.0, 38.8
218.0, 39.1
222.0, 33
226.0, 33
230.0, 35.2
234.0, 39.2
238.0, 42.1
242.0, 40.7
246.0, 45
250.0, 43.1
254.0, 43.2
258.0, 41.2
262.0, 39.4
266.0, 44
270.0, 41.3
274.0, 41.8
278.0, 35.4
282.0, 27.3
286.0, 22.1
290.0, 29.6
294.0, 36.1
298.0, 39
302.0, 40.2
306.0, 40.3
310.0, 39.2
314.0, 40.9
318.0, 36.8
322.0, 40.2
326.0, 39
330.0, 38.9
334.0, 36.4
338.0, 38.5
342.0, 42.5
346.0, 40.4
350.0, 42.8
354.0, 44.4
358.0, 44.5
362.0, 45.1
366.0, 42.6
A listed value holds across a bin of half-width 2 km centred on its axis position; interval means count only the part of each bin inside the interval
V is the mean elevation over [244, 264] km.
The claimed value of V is 42.4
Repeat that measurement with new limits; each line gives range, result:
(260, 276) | 41.6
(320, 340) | 38.6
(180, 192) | 42.7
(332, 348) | 39.5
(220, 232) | 33.7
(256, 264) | 40.3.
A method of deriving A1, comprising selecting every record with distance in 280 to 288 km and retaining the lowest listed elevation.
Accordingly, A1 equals 22.1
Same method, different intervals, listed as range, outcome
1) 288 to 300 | 29.6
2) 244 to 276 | 39.4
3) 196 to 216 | 38.8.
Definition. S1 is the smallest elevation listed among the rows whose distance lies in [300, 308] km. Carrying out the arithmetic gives 40.2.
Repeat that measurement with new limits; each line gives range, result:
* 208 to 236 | 33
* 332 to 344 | 36.4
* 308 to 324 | 36.8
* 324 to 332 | 38.9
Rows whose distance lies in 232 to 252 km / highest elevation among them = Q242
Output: 45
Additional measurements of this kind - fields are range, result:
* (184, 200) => 43.7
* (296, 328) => 40.9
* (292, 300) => 39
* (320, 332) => 40.2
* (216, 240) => 42.1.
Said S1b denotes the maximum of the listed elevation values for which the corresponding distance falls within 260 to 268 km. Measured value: 44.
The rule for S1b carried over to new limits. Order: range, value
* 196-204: 41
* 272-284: 41.8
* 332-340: 38.5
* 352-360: 44.5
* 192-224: 43.4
